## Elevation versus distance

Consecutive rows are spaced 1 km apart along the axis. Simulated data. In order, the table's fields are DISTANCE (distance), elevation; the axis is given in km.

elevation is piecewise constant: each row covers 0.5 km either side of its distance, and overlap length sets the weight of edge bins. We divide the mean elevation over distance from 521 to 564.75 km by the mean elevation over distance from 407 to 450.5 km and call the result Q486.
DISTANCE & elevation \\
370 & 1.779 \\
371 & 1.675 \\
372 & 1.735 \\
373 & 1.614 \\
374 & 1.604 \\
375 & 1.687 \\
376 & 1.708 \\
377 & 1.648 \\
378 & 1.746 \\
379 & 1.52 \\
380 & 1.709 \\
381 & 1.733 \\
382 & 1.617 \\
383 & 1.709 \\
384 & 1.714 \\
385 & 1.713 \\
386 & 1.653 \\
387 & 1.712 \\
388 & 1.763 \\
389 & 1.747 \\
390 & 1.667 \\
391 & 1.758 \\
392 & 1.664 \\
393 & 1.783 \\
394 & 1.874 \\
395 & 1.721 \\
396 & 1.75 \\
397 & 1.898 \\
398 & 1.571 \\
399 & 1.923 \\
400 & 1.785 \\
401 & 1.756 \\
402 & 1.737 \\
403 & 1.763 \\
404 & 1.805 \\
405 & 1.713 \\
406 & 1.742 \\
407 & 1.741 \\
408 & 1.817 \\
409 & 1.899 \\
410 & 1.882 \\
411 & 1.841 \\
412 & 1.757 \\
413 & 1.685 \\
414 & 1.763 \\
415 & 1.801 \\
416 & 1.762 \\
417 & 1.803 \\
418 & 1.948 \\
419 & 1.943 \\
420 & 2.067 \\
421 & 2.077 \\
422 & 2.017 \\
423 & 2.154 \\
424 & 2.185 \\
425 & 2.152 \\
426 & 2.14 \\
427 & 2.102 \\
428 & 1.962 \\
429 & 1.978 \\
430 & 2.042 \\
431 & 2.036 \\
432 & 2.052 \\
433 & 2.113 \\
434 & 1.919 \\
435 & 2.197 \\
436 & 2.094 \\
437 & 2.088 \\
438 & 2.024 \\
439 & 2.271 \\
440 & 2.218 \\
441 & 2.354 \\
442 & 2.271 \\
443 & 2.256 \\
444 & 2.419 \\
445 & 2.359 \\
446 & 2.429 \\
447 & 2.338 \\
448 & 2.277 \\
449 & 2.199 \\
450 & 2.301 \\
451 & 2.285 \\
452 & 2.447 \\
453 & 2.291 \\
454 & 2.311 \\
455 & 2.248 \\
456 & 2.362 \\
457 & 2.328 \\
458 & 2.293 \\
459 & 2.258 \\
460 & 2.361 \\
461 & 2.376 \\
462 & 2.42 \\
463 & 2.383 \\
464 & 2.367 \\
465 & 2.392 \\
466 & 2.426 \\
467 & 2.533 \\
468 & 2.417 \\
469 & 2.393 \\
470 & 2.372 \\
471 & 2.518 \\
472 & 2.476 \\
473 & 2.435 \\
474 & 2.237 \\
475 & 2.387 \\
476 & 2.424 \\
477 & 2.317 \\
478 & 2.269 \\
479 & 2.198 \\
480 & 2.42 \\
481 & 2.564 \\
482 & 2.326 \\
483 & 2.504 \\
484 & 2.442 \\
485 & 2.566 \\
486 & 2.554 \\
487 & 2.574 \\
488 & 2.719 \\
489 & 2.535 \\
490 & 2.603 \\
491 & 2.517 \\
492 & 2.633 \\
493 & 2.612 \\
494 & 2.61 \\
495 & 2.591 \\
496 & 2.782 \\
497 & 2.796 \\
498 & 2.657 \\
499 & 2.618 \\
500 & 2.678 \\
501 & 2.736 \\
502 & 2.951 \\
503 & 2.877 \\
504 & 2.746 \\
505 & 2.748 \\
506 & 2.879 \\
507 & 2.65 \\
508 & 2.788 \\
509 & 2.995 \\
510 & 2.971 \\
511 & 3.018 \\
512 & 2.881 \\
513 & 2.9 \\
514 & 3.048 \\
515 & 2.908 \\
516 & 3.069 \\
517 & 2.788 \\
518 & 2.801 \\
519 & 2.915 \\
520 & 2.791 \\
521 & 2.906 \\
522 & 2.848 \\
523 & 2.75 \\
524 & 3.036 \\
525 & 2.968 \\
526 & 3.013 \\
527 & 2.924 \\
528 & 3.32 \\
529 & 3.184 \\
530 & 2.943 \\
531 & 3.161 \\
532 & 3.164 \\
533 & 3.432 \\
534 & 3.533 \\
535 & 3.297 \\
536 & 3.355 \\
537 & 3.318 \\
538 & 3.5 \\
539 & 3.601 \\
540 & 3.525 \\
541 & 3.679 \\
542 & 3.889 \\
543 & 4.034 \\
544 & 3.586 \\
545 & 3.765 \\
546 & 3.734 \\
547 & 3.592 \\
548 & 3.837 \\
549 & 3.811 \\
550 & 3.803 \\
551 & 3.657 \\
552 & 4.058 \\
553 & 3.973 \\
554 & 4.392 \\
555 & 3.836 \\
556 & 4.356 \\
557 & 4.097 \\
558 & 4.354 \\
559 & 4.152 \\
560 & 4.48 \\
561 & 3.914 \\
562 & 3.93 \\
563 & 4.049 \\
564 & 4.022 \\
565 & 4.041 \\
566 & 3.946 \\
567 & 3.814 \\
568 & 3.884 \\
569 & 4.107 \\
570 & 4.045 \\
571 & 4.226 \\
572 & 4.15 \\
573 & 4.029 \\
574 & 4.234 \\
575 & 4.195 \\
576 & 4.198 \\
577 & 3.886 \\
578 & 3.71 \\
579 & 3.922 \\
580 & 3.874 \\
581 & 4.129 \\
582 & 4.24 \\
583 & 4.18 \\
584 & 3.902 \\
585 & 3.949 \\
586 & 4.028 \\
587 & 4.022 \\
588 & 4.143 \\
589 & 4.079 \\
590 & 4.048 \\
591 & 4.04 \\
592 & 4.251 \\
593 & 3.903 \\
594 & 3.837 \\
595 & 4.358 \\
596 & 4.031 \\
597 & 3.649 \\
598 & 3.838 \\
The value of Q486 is 1.75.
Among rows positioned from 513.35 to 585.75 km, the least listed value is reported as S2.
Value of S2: 2.75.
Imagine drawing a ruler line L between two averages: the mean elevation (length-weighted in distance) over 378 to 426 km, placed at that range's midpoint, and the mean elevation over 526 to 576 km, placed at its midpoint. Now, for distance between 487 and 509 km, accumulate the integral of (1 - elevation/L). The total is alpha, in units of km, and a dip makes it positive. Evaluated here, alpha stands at 2.7 km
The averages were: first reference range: 1.81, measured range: 2.71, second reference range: 3.79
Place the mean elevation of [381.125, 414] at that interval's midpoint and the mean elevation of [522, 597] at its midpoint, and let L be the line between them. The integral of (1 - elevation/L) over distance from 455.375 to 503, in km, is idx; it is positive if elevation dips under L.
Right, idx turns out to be 5.1 km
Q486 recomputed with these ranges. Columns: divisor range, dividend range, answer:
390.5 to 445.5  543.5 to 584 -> 2.05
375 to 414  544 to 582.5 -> 2.30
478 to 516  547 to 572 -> 1.50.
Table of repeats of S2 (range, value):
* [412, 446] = 1.685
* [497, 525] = 2.618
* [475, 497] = 2.198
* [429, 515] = 1.919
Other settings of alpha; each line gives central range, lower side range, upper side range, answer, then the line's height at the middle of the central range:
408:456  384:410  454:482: -0.8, 2.06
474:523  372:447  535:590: 6.4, 3.09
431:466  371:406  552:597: 2.9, 2.48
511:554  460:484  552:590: 1.3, 3.42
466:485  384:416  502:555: 1.7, 2.64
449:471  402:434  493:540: 0.1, 2.37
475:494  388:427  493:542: 1.2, 2.65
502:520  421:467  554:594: 1.7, 3.18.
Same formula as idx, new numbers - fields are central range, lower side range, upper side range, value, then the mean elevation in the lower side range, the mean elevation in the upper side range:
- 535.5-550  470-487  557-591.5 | -0.60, 2.42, 4.06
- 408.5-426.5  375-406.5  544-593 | 1.19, 1.73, 4.02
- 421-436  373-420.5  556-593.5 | 0.62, 1.76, 4.06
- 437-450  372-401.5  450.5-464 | -0.36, 1.72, 2.34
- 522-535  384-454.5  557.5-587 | 1.30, 1.98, 4.05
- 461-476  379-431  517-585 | 1.31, 1.83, 3.7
